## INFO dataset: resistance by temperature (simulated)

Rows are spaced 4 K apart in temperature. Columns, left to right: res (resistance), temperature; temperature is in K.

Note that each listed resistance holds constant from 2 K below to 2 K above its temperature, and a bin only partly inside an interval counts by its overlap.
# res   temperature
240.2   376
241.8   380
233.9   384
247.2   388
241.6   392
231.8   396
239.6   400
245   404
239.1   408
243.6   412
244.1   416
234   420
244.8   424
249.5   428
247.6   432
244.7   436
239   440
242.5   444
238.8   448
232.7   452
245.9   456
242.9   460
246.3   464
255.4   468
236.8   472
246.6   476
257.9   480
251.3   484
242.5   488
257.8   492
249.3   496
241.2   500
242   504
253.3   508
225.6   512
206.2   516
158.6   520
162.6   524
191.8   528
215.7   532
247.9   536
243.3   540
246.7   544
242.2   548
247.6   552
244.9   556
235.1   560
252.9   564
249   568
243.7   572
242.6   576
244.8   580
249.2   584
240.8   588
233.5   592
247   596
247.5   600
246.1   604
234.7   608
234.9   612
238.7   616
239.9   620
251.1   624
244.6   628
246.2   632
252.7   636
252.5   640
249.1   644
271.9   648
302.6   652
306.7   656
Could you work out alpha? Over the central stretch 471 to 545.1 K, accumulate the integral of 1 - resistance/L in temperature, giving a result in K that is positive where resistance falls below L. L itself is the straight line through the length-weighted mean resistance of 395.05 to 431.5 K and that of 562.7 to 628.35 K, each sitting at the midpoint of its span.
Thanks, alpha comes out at 3.8 K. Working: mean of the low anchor 242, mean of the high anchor 243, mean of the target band 230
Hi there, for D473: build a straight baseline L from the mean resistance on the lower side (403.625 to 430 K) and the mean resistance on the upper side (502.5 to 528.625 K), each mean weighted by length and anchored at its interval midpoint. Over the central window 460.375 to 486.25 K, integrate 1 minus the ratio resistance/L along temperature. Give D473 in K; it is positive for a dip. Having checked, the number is -3.2 K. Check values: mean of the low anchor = 243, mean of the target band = 249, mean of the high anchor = 206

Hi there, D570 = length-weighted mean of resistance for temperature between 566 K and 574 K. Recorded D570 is 246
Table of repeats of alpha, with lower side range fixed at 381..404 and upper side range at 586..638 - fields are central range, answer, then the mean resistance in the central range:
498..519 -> 1.0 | 230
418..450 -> -0.3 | 243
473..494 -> -0.8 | 251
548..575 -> -0.3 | 245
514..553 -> 4.2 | 215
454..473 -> -0.4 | 246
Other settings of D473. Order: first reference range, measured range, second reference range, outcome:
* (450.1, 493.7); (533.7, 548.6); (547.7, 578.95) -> 0.04 K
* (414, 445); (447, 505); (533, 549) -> -0.64 K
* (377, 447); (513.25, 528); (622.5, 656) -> 4.15 K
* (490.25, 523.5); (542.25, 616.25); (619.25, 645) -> -1.40 K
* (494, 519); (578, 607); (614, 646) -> -0.13 K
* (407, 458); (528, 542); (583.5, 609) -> 0.75 K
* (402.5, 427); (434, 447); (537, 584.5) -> 0.04 K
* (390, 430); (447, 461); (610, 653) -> 0.20 K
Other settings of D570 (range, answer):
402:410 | 242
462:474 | 246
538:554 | 245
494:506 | 244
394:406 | 239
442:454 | 238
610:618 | 237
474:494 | 251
